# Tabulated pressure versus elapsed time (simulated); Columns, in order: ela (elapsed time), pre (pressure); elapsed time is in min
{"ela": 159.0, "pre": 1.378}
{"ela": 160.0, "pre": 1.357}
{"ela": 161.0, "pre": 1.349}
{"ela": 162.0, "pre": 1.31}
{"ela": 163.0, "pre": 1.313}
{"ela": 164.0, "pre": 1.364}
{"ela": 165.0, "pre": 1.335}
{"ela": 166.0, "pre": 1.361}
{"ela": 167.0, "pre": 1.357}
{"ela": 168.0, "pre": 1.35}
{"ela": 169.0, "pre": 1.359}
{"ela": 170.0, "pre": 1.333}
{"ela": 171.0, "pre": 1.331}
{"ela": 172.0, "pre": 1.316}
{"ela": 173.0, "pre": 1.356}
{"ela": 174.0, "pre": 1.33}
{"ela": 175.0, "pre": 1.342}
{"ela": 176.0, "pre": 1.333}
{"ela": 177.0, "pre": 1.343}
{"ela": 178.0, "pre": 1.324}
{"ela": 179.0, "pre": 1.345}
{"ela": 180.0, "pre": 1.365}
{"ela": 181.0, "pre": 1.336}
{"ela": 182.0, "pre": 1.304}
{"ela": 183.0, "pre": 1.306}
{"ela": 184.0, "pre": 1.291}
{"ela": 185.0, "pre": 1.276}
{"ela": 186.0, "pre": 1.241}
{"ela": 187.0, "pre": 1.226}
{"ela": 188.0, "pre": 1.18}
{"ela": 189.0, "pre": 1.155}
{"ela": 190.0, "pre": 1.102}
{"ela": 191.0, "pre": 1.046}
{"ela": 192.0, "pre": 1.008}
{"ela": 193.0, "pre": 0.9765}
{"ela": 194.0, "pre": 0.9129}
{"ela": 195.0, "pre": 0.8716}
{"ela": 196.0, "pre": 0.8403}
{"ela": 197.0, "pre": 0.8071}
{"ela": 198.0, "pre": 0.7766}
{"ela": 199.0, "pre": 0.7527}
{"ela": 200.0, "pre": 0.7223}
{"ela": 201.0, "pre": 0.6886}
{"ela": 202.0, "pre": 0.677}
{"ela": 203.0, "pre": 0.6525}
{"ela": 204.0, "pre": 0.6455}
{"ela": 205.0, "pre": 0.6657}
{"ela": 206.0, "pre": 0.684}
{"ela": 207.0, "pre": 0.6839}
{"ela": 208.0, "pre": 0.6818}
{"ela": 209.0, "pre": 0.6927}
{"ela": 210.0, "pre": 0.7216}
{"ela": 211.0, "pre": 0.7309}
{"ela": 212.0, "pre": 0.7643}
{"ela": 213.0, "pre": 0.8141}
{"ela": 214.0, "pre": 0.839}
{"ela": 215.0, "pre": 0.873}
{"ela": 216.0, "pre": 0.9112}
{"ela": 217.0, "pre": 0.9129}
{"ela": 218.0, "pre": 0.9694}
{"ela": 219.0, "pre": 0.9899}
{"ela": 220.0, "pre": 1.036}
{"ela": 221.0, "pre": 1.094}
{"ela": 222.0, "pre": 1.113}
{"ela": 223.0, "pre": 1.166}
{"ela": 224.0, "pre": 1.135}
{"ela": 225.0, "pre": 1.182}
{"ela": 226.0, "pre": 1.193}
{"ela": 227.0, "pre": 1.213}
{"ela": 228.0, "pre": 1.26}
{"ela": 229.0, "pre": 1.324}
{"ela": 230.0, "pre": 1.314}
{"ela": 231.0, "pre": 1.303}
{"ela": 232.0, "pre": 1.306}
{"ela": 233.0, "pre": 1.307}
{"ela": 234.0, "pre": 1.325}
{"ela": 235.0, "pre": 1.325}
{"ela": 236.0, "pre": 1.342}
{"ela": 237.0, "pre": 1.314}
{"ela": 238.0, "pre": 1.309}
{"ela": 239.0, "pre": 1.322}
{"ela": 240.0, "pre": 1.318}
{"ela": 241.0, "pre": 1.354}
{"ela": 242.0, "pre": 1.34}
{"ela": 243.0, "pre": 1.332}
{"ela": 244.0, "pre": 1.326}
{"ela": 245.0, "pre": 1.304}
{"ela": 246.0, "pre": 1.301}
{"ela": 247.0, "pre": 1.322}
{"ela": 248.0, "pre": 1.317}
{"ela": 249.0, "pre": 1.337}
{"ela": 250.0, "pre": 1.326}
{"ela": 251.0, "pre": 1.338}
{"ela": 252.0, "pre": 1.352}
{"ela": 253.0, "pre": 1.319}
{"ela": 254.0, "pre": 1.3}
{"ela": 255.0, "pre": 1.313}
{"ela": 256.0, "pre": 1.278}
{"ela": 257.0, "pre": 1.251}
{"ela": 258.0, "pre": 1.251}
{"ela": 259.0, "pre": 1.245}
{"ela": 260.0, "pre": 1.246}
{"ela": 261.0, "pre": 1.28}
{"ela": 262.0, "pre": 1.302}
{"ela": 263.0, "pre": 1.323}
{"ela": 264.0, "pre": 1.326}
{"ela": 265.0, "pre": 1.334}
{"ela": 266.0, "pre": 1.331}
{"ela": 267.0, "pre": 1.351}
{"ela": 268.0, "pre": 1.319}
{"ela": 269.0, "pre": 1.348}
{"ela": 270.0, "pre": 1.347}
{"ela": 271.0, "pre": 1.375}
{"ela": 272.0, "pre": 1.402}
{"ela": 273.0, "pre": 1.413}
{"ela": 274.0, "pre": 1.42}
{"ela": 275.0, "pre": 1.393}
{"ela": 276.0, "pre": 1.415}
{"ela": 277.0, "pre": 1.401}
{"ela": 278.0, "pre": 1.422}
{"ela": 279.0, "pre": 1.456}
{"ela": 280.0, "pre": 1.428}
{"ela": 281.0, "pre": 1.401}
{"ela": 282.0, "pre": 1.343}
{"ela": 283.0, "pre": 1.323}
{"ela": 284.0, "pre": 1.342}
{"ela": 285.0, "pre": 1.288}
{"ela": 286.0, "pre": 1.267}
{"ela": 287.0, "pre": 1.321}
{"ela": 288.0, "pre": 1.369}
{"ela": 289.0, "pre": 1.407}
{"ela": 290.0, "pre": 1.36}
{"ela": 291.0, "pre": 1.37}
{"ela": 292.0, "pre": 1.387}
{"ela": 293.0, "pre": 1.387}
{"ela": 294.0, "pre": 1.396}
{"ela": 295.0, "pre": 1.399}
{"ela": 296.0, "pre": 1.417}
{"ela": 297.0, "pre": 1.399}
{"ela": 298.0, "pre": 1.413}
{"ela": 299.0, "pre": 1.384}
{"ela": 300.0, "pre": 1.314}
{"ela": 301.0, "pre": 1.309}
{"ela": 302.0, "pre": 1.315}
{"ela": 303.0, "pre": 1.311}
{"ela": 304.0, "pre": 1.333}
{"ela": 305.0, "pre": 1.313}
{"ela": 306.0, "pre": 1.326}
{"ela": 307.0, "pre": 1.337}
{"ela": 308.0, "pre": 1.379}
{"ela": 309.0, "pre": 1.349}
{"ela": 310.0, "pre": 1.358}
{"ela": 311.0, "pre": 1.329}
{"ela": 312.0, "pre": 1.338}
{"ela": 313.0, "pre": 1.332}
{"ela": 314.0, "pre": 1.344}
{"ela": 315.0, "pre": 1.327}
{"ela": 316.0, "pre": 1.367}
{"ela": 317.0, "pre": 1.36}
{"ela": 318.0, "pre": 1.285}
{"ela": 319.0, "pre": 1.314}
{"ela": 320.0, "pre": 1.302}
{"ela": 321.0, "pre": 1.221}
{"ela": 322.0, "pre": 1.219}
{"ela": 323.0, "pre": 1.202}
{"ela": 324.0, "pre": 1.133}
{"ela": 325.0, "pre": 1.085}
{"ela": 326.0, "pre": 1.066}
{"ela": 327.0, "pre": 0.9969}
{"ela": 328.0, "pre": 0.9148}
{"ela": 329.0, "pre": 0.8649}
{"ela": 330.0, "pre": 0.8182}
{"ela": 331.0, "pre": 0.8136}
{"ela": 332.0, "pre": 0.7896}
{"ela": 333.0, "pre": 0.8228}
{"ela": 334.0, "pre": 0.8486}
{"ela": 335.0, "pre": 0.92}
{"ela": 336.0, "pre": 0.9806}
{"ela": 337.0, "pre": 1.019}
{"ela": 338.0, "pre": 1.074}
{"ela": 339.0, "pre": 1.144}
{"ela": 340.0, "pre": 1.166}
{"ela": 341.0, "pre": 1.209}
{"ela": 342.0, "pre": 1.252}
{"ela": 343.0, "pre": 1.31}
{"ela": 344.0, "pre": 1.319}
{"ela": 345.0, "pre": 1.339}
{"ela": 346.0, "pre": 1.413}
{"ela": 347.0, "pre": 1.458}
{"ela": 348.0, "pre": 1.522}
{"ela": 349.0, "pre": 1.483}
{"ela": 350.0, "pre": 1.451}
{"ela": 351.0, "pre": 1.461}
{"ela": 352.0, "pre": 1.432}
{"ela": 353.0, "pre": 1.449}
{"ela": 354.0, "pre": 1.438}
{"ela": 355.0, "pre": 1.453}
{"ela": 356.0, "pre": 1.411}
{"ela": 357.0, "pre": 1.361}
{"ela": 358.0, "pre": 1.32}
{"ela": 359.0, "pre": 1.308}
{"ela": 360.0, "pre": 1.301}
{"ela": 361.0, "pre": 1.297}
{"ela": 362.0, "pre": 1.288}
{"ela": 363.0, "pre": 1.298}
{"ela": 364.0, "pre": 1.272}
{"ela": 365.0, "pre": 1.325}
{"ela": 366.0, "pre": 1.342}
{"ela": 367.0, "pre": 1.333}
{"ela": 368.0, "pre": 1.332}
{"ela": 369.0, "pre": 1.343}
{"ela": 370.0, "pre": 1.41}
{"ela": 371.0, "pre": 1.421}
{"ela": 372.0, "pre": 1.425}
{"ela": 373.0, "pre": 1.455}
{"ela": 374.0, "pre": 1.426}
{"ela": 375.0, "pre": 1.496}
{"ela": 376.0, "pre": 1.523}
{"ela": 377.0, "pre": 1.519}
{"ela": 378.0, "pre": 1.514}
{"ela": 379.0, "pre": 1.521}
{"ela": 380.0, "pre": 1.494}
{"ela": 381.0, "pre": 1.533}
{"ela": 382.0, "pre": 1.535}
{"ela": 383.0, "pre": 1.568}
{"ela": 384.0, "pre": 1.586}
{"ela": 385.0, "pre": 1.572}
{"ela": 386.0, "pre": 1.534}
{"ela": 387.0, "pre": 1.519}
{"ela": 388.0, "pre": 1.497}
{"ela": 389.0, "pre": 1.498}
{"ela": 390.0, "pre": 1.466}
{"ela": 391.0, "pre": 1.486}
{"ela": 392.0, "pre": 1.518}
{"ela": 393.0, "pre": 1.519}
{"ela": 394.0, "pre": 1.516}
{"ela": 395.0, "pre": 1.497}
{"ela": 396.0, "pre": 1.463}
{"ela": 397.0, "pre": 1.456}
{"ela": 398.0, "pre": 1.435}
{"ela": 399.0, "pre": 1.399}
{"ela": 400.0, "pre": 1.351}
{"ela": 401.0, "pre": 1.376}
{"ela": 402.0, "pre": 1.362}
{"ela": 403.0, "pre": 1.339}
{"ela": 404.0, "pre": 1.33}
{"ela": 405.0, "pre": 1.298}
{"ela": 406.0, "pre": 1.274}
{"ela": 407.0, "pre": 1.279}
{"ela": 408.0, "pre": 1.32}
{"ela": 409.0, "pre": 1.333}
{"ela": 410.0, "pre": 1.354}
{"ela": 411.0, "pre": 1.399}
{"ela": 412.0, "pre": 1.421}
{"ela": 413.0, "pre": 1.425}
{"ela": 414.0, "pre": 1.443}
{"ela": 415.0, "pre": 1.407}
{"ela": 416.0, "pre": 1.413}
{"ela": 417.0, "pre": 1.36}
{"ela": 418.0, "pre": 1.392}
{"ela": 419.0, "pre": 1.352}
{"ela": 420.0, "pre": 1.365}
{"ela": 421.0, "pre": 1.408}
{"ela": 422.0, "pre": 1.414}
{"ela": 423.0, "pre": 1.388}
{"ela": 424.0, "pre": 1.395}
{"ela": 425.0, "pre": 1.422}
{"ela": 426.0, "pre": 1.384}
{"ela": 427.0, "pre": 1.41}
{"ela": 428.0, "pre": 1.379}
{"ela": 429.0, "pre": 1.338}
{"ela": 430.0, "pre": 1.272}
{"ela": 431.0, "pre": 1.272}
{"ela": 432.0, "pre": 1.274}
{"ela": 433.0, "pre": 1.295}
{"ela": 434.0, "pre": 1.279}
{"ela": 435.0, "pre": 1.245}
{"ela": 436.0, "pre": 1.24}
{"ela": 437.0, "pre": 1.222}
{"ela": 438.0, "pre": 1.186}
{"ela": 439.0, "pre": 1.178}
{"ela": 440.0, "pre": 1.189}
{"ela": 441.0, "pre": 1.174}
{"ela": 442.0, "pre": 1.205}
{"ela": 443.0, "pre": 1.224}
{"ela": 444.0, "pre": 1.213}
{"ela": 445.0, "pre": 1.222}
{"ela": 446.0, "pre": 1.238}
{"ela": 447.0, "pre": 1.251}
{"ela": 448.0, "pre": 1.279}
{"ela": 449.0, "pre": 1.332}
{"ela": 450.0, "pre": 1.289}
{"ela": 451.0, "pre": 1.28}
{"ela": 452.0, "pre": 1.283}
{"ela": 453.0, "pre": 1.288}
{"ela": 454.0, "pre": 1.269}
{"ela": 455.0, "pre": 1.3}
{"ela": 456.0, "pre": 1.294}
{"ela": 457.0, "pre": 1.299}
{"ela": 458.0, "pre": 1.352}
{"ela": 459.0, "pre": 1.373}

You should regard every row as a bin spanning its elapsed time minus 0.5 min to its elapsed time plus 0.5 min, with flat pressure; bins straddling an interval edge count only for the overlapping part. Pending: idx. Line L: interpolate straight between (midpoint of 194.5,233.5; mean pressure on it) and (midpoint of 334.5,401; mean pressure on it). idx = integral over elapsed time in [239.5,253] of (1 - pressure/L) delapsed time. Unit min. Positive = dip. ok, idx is -3.9 min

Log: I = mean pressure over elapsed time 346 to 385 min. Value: 1.43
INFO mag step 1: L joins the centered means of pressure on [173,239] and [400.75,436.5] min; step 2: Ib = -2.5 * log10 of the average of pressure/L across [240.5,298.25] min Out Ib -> -0.17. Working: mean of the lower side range 1.06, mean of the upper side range 1.35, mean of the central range 1.35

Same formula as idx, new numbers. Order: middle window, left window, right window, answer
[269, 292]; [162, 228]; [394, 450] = -4.1 min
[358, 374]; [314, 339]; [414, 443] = -2.4 min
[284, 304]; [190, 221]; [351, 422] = -4.4 min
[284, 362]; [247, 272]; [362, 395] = 6.9 min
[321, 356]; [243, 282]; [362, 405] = 5.7 min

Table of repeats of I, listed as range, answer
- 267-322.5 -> 1.35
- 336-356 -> 1.33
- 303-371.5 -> 1.25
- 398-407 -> 1.34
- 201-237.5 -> 1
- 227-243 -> 1.31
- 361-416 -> 1.43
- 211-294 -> 1.27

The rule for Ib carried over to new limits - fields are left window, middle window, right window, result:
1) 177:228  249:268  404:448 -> -0.219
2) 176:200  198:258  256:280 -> 0.136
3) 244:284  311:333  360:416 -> 0.202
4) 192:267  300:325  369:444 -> -0.056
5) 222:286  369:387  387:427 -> -0.082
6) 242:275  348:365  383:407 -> 0.025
